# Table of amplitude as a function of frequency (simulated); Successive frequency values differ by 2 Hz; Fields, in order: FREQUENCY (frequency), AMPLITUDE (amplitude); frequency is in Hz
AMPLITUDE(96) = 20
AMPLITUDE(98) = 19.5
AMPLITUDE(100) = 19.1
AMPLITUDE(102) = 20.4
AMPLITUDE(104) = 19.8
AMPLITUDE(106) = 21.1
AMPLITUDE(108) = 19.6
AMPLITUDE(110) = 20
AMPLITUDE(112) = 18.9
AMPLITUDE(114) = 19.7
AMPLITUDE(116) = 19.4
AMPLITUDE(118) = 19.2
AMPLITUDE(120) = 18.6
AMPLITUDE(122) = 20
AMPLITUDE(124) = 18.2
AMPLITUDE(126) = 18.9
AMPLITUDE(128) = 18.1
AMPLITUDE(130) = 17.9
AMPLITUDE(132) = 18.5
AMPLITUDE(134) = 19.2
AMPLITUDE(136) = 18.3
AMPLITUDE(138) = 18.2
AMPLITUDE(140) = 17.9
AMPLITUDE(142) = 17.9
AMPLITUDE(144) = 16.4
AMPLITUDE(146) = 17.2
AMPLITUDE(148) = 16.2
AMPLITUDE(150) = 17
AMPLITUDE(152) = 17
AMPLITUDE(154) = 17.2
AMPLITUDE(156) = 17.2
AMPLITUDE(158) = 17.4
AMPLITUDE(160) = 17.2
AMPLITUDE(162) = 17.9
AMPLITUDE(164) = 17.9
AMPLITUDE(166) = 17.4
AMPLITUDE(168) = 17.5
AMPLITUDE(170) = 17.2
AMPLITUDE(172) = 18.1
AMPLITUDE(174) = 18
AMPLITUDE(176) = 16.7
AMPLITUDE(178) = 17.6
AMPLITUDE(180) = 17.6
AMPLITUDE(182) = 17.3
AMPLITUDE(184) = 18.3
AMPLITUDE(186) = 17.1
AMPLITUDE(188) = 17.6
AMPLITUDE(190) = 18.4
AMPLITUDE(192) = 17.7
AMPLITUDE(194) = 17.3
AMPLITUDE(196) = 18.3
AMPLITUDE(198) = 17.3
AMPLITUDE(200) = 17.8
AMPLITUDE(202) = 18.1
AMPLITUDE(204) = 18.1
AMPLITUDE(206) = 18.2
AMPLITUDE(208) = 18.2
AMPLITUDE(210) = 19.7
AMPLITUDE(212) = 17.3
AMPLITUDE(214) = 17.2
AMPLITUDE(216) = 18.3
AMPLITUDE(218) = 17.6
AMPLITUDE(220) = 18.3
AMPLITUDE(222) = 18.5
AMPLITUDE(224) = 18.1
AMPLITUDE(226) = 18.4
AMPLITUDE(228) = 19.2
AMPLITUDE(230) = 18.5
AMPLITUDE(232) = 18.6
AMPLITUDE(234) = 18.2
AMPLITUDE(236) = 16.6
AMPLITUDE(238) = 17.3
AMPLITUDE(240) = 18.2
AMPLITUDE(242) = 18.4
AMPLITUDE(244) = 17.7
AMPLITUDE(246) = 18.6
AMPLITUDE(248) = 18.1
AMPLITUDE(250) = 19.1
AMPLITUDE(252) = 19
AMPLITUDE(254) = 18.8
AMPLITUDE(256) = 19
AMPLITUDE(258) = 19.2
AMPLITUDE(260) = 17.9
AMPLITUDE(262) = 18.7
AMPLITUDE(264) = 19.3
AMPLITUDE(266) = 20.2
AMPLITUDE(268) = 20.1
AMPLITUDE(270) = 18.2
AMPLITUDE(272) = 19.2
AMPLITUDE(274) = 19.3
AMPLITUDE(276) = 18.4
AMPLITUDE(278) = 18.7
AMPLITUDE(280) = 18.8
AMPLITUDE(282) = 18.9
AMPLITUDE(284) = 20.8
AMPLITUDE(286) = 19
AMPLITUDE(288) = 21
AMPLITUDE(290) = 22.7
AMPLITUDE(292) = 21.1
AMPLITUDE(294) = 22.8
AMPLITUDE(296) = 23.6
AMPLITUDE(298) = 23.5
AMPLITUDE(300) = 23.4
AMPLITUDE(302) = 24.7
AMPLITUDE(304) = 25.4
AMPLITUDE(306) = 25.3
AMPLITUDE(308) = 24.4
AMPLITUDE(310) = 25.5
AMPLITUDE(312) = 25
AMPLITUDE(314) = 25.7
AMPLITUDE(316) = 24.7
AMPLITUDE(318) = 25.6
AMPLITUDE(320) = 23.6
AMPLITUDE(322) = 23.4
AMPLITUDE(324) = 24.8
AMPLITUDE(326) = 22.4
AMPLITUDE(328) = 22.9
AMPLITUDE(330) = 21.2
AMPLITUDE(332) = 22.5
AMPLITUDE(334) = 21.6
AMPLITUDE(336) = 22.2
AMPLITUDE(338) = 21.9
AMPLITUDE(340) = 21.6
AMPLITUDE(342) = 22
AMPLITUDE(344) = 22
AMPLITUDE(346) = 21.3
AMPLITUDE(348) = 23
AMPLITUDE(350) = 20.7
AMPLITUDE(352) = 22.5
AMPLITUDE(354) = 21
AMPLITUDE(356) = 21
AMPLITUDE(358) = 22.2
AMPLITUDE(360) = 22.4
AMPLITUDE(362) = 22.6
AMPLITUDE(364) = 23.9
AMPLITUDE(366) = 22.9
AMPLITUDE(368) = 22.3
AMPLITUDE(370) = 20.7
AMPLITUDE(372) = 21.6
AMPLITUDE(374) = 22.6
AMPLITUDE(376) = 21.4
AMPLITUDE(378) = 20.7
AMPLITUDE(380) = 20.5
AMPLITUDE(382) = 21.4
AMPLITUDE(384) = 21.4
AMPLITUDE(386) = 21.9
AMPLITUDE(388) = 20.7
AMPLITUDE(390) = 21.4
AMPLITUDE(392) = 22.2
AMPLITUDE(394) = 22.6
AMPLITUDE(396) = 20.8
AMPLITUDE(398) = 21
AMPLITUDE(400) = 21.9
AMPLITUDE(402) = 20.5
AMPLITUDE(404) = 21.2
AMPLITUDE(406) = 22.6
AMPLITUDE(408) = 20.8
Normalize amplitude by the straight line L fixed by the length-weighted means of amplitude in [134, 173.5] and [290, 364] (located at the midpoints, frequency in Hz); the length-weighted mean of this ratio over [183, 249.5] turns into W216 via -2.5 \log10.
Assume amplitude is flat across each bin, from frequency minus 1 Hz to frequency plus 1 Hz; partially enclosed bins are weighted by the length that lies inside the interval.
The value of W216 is 0.083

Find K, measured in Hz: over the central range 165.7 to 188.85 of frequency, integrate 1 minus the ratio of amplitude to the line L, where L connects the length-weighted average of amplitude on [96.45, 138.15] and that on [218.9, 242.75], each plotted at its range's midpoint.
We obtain 1.4 Hz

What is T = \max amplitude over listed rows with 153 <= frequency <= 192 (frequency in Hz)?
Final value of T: 18.4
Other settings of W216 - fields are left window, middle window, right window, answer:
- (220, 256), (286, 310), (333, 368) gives -0.15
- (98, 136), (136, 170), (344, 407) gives 0.13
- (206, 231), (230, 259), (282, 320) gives 0.09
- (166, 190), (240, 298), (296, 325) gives 0.15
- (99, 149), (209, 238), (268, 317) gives 0.14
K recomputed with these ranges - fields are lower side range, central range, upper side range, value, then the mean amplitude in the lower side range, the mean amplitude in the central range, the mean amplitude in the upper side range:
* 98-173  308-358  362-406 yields -4.5 Hz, 18.3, 22.9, 21.6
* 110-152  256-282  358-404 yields 1.5 Hz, 18.3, 19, 21.7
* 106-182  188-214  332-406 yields 1.4 Hz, 18.1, 18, 21.7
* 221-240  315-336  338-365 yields -2.0 Hz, 18.2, 23.2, 22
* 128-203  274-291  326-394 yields 0.3 Hz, 17.6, 19.8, 21.8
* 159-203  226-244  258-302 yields 0.9 Hz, 17.6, 18.1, 20.3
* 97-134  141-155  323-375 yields 1.9 Hz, 19.3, 17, 22.1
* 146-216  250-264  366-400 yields 0.2 Hz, 17.6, 18.8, 21.5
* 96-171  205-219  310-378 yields 1.3 Hz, 18.4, 18.1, 22.6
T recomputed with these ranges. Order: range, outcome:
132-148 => 19.2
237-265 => 19.3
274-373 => 25.7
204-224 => 19.7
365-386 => 22.9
